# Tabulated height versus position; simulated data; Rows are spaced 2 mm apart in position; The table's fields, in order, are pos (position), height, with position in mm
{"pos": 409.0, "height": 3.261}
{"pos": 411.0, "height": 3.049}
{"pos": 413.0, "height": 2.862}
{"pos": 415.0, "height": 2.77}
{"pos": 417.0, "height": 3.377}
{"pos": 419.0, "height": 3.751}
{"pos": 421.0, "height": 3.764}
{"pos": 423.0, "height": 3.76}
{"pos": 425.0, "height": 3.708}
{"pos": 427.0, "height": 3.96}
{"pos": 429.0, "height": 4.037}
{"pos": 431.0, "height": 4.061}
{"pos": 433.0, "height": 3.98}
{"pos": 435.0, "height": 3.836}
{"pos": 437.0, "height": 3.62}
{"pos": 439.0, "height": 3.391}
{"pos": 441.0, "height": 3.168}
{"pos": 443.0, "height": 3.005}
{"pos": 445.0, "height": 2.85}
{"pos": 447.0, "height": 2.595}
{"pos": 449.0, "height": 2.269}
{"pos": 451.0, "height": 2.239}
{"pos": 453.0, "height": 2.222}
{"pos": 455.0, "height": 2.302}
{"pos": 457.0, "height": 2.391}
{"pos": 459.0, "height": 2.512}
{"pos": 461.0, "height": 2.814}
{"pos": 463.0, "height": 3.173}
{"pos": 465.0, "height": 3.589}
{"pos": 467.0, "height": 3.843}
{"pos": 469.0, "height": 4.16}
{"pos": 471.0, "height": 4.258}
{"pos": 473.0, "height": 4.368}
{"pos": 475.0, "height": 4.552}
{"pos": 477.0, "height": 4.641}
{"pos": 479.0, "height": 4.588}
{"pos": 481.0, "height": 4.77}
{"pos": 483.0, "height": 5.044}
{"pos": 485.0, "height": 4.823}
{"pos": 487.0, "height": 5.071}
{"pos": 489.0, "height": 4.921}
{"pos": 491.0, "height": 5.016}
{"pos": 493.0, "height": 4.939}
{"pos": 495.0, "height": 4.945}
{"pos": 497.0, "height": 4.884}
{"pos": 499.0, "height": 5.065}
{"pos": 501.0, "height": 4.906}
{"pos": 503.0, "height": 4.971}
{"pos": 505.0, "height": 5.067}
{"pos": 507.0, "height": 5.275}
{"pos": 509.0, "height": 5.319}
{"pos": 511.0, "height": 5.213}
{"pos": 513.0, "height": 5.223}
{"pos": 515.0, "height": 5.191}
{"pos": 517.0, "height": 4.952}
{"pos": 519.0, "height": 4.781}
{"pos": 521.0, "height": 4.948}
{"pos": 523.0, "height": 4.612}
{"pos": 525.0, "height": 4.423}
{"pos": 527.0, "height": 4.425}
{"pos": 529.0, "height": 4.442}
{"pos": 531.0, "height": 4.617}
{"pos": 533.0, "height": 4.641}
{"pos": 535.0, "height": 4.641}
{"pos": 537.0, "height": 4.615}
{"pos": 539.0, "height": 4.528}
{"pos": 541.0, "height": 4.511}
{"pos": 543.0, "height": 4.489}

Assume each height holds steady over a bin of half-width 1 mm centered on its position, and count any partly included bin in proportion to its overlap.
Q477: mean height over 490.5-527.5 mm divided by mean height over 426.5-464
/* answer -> 1.62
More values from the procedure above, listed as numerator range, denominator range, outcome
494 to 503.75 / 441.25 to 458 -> 1.97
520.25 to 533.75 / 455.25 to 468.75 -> 1.49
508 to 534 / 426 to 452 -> 1.46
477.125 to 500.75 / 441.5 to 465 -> 1.86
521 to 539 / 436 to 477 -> 1.43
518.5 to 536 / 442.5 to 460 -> 1.86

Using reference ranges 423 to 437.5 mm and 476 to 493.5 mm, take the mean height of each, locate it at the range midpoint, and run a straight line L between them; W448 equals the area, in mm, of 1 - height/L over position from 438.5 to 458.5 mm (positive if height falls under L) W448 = 7.5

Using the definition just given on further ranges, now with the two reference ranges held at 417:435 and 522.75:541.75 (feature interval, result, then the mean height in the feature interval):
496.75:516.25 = -3.31 mm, 5.12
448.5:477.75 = 5.77 mm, 3.29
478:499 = -3.21 mm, 4.91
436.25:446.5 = 2.02 mm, 3.17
